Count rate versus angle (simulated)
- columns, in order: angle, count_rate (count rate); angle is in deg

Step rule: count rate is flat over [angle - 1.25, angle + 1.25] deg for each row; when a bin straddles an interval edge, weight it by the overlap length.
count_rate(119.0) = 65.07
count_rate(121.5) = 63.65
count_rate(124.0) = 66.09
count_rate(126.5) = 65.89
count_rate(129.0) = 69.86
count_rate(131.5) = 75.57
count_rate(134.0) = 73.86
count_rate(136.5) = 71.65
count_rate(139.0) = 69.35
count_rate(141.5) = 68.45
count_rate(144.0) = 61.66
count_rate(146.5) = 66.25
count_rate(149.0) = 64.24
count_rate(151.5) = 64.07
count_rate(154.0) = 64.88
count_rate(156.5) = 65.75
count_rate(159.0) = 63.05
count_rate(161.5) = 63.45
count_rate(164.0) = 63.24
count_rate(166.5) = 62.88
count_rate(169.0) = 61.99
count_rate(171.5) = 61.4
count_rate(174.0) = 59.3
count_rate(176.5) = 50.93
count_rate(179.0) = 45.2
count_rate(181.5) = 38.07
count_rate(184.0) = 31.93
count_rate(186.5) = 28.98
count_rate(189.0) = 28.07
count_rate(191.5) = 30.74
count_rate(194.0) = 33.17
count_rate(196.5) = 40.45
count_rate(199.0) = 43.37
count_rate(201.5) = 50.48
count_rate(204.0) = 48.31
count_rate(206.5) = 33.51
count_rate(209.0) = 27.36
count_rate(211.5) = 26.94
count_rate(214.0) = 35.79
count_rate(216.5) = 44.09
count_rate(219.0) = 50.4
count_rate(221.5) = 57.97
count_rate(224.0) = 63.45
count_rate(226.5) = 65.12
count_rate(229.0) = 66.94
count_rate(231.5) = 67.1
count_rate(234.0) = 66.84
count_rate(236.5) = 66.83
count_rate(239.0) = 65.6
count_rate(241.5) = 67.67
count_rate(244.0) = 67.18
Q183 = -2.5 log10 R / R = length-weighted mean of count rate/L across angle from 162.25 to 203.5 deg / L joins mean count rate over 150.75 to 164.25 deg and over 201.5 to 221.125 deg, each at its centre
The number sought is 0.16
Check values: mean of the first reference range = 64.1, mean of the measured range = 45.9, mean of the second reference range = 39.7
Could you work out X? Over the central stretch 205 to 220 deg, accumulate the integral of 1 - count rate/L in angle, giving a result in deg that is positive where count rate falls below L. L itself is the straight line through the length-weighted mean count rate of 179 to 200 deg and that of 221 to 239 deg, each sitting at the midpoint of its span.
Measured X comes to 4.6 deg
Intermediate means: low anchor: 34.9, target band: 36.3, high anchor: 65.2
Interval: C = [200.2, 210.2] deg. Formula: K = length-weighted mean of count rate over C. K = 40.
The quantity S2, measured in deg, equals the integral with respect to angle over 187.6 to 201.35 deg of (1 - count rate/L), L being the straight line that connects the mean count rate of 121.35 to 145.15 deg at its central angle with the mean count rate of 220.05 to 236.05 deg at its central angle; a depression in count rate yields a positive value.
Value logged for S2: 6.2 deg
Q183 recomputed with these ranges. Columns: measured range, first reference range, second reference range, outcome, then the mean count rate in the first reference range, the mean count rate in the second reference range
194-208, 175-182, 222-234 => 0.286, 46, 65.3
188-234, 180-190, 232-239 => 0.102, 32.2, 66.6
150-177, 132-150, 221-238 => 0.089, 68.3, 65.2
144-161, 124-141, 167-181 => -0.023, 70.6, 55.2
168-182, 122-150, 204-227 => 0.066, 68.4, 44.5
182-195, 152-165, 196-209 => 0.496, 64.1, 41.9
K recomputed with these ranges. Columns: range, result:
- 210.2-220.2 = 39.2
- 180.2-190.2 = 31.8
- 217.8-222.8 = 54.3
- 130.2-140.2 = 72.6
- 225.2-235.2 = 66.5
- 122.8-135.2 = 70.3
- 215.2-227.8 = 56.2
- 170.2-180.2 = 54.3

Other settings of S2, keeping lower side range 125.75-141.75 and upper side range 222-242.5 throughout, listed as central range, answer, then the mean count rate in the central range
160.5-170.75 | 1.0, 62.8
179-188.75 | 4.9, 34.1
